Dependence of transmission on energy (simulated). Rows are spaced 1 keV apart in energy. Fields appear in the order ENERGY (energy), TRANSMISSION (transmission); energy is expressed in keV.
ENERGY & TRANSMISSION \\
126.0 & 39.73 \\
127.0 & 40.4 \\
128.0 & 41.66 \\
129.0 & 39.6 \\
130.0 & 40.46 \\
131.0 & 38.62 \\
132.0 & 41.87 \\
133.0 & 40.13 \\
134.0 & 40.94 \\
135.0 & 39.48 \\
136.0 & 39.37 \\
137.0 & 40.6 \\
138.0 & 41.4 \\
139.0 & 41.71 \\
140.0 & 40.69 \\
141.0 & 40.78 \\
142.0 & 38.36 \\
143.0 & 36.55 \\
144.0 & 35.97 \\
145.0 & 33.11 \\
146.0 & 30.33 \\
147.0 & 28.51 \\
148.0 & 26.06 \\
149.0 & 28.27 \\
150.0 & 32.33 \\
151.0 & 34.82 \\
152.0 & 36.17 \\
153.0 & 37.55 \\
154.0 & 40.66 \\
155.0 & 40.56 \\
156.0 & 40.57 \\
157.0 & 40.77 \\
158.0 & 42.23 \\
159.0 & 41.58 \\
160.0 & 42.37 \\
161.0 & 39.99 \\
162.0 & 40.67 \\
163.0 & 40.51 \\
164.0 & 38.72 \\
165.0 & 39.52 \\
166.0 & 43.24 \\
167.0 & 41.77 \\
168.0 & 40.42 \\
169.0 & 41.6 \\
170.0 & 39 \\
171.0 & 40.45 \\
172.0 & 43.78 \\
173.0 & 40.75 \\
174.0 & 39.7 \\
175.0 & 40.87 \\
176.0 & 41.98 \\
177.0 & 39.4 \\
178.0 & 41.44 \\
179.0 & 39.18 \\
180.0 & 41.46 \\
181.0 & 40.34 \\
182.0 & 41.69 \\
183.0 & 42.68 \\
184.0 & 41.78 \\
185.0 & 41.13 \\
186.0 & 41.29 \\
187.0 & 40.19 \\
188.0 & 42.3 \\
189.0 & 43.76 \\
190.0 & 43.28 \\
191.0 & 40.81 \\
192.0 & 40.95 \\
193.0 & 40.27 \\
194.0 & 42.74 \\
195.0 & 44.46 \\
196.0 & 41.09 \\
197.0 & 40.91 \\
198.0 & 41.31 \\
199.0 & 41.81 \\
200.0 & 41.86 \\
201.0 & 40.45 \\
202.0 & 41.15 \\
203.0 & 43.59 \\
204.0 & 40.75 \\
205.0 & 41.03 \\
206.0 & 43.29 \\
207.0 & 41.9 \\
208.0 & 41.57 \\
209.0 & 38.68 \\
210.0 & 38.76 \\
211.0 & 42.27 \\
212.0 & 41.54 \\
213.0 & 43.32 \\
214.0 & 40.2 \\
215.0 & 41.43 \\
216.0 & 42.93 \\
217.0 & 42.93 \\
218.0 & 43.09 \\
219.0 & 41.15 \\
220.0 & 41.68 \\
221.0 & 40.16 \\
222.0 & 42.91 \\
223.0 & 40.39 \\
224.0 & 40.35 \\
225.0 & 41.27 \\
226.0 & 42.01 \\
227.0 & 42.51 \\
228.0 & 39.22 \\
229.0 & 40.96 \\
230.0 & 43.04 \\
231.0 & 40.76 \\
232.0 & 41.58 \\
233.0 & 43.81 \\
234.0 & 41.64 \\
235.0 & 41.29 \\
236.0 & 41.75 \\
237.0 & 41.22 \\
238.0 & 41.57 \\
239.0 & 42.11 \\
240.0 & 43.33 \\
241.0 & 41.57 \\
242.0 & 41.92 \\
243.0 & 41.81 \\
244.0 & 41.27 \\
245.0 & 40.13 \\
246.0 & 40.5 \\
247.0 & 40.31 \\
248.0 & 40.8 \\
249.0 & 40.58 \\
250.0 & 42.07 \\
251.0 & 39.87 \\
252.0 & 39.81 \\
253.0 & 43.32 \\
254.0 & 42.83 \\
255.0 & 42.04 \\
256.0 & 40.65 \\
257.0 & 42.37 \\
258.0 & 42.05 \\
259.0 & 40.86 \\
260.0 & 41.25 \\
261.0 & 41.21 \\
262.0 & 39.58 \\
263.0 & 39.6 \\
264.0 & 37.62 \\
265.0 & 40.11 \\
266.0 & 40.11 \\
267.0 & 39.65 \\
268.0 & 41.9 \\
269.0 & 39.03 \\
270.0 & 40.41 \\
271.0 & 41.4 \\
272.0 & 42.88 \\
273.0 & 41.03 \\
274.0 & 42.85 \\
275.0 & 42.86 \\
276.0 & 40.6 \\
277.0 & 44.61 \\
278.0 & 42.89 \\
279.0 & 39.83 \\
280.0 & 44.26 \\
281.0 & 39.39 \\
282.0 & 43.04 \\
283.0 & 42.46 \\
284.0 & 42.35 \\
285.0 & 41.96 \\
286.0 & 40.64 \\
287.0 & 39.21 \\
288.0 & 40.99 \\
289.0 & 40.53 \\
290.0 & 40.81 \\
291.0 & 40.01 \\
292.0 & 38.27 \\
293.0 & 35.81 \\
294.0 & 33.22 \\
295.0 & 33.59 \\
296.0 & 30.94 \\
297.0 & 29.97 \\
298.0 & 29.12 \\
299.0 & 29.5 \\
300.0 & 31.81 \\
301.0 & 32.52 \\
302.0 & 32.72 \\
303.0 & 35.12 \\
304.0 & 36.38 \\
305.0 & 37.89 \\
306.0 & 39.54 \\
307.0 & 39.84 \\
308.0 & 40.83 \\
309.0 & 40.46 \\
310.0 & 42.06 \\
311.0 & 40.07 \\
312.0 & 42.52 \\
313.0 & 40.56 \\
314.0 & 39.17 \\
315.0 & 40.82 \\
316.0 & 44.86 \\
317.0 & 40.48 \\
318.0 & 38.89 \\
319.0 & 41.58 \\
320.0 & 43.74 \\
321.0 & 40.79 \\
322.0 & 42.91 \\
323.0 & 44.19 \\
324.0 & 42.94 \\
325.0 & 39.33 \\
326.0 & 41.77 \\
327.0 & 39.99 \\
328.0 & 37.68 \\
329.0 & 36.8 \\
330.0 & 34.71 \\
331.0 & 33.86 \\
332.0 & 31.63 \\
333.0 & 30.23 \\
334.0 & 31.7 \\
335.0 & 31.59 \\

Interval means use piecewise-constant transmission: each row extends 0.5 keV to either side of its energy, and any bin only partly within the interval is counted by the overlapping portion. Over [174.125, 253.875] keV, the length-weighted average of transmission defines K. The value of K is 41.5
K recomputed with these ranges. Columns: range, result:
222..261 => 41.5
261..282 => 41.1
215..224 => 41.8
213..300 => 40.5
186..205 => 41.7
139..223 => 40.2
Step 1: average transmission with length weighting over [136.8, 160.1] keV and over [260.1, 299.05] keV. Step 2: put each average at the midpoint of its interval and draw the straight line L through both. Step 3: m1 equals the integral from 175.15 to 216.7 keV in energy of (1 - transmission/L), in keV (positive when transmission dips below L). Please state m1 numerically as -3.9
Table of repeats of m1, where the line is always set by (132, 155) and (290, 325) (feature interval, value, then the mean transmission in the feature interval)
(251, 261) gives -1.0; 41.6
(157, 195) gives -4.3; 41.2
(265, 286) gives -2.1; 41.6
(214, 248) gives -3.7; 41.6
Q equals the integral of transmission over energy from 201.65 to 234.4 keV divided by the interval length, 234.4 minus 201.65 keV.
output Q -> 41.6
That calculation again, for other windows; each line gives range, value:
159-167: 40.8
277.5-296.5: 39.5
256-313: 39.2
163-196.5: 41.3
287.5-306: 35.1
